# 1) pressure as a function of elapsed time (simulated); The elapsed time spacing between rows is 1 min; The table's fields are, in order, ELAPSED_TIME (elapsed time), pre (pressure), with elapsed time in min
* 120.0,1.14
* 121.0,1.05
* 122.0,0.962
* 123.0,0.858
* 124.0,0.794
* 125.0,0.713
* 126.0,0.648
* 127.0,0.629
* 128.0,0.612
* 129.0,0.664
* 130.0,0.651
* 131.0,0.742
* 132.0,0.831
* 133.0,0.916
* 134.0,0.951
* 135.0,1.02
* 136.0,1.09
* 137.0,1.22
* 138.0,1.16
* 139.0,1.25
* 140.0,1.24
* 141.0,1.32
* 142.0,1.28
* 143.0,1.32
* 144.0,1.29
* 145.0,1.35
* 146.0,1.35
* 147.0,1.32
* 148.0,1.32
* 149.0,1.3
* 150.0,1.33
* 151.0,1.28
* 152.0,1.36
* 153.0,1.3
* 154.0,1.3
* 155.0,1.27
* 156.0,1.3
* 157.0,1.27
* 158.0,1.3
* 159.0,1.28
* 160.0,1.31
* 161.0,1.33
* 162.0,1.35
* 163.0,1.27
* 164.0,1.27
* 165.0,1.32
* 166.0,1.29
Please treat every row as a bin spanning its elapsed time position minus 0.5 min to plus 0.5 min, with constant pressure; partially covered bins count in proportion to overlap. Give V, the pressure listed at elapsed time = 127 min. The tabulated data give 0.629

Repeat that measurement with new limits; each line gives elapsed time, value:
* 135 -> 1.02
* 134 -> 0.951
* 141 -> 1.32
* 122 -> 0.962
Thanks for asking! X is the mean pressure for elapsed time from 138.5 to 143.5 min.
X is 1.28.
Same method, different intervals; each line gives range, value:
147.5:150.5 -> 1.32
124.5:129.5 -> 0.653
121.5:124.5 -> 0.871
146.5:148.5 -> 1.32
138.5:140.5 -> 1.25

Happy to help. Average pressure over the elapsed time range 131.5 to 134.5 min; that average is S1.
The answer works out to 0.899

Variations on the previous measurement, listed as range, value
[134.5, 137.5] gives 1.11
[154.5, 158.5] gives 1.29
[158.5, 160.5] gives 1.29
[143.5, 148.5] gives 1.33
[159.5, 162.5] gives 1.33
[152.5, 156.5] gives 1.29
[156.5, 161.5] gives 1.3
